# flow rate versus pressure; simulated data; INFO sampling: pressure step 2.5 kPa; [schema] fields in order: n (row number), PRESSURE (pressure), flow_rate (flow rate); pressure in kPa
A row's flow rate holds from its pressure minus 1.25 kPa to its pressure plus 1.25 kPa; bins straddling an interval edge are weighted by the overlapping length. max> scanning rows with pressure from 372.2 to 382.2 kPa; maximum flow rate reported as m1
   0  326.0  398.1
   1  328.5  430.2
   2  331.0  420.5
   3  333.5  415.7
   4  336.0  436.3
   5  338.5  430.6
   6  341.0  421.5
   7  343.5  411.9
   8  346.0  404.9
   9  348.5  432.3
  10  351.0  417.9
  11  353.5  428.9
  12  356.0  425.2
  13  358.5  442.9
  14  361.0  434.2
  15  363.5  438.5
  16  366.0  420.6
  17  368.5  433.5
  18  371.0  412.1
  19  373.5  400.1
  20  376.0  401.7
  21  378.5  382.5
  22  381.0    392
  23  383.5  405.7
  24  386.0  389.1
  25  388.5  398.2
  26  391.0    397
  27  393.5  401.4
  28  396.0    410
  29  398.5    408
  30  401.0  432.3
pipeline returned 401.7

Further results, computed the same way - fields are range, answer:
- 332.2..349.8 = 436.3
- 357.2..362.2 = 442.9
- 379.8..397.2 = 410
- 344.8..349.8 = 432.3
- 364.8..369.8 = 433.5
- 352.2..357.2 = 428.9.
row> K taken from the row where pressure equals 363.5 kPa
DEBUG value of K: 438.5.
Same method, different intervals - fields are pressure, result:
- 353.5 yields 428.9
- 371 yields 412.1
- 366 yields 420.6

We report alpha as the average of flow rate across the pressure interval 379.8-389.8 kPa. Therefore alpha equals 396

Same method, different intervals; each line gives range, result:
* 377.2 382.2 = 387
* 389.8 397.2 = 403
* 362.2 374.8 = 421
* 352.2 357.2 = 427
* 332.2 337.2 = 426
